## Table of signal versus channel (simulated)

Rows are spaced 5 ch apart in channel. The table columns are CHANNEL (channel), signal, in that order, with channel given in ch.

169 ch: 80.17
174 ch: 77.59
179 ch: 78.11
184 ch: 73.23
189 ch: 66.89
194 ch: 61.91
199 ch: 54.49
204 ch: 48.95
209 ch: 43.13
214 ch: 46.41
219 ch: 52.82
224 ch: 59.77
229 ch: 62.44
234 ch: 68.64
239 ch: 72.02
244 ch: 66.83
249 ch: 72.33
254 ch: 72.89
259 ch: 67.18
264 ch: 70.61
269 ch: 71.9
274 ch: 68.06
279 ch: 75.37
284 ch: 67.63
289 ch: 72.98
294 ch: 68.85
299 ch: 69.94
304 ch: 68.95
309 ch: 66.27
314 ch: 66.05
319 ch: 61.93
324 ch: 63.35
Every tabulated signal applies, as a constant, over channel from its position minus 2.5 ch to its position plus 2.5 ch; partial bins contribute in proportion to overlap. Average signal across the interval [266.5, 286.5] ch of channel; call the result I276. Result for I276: 70.7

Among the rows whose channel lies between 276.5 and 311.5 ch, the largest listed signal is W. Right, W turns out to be 75.37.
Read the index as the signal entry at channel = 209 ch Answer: 43.13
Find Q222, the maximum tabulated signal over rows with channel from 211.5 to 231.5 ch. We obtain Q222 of 62.44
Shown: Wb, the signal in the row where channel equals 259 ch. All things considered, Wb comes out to 67.18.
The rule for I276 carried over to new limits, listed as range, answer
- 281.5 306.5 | 69.7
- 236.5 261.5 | 70.2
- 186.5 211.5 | 55.1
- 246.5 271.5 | 71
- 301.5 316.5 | 67.1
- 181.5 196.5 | 67.3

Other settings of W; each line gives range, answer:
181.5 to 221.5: 73.23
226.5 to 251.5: 72.33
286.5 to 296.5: 72.98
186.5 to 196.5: 66.89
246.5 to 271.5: 72.89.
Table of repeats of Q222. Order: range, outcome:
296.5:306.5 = 69.94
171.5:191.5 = 78.11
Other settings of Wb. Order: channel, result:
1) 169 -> 80.17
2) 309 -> 66.27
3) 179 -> 78.11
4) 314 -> 66.05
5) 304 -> 68.95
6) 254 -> 72.89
